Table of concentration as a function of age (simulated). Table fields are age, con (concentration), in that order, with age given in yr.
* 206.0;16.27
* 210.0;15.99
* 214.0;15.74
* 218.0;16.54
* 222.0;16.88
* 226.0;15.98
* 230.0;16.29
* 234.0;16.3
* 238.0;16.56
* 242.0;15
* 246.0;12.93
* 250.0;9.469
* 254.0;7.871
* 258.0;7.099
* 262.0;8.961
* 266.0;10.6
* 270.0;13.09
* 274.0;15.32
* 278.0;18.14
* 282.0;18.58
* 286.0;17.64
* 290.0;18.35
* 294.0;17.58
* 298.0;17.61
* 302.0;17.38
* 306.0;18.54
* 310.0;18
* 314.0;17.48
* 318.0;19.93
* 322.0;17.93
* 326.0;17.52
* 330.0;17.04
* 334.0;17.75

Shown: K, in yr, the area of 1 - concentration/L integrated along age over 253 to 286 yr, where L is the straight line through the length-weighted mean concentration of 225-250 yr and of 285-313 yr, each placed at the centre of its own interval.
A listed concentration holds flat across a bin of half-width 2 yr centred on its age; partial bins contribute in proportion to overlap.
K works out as 7.4 yr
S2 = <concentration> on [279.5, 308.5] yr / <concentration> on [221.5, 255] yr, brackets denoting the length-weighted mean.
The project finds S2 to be 1.3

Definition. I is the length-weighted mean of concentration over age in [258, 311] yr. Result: 15.8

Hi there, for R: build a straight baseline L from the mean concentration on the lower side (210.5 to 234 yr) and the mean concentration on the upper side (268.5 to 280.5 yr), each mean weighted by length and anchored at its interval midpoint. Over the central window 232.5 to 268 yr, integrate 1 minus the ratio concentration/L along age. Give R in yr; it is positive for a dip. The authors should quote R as 9.8 yr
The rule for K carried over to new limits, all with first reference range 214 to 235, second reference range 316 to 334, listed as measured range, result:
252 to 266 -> 7.1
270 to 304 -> 0.2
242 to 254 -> 3.9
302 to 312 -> -0.2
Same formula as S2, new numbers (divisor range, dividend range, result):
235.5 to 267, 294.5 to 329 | 1.61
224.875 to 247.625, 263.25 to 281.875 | 0.93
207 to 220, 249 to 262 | 0.51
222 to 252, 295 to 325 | 1.22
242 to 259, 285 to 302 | 1.75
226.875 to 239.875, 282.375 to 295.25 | 1.10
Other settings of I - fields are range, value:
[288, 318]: 18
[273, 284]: 17.5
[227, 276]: 12.5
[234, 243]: 16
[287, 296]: 17.9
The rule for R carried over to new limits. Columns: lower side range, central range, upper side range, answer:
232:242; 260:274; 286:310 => 4.5 yr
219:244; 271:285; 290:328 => 0.2 yr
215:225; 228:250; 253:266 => -3.9 yr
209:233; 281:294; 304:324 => -0.2 yr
